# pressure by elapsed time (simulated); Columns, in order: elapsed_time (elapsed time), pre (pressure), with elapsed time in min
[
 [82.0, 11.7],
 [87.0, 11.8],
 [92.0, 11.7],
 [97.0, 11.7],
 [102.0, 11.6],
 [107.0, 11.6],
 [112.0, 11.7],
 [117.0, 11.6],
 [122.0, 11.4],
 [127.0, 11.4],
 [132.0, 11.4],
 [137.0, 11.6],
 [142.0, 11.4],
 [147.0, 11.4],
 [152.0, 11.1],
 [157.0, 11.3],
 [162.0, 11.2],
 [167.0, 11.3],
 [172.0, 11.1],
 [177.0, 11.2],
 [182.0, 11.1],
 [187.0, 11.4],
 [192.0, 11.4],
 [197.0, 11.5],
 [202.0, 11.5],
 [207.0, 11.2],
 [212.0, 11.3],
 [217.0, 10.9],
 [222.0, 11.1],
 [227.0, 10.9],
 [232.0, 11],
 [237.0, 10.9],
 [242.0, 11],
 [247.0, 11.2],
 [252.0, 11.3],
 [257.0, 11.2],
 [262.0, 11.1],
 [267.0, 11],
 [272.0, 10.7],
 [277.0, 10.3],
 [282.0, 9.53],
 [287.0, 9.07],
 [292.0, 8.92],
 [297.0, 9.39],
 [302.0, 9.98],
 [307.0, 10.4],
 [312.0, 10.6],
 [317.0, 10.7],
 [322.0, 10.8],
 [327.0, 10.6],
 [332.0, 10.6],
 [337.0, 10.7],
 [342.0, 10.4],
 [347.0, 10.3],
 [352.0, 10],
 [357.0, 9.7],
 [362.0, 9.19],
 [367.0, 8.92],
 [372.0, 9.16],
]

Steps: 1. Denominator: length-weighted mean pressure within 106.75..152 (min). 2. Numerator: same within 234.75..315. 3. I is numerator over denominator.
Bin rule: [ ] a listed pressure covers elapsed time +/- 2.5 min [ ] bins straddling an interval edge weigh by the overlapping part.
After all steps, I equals 0.91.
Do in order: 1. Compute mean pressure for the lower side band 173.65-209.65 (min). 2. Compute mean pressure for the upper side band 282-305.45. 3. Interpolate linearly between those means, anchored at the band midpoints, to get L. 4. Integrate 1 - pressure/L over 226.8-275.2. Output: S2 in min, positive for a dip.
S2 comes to -3.9 min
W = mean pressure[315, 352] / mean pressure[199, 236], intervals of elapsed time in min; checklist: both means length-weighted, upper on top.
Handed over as 0.9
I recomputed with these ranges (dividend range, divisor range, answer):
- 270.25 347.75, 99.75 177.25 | 0.89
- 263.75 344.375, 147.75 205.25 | 0.91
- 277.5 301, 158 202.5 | 0.83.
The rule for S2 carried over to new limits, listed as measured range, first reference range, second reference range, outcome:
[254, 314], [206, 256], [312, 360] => 3.1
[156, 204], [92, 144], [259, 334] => -0.9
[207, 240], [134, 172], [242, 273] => 0.4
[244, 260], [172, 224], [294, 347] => -0.5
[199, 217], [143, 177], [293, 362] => -0.5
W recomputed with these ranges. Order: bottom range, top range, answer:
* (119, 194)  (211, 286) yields 0.96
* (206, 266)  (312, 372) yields 0.92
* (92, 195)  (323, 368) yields 0.89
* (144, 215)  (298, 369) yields 0.90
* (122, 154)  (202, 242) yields 0.97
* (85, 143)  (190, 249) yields 0.96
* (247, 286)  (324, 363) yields 0.96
